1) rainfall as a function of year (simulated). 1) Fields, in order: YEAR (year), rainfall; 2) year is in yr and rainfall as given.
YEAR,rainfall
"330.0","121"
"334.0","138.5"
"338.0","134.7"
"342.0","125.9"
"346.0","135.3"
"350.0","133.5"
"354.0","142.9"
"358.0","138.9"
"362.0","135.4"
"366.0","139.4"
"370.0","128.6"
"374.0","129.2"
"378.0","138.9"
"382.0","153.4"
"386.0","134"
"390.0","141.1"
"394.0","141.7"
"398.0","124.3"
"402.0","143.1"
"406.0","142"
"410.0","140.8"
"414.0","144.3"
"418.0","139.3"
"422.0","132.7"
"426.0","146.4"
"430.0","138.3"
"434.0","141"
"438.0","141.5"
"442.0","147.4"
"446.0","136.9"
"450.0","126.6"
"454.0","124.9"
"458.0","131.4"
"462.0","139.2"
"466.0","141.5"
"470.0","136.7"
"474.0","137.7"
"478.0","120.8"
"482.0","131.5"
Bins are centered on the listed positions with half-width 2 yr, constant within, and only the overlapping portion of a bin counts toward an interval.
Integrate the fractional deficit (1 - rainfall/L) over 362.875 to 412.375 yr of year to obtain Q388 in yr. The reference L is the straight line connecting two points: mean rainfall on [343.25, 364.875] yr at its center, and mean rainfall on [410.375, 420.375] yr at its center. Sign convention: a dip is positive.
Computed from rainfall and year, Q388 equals 0.5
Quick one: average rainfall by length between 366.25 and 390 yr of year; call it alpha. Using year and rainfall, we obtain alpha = 137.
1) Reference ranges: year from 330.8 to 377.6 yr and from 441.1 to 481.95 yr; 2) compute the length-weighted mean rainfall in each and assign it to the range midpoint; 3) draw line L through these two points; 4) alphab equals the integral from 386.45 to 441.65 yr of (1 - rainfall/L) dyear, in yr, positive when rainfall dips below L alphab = -2.33 yr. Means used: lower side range 135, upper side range 134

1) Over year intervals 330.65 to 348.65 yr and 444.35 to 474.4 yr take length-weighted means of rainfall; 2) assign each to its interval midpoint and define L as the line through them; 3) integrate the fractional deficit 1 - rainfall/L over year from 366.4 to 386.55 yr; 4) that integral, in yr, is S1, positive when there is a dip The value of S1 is -0.6 yr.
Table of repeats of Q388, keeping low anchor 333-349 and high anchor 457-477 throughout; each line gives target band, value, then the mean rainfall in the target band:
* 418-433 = -0.4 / 139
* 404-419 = -0.7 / 142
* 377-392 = -0.8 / 142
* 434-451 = -0.4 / 139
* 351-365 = -0.5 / 139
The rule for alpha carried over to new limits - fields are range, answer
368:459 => 138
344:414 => 138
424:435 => 142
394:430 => 139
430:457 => 136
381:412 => 140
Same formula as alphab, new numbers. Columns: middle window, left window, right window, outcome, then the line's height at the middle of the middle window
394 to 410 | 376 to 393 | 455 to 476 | 0.3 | 141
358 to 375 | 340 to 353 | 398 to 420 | 0.1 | 135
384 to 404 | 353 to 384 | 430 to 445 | 0.4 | 140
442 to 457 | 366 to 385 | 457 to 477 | 0.5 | 137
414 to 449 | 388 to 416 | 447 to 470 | -1.0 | 136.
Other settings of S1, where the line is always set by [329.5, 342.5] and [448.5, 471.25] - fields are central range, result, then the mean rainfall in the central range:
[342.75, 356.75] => -0.48 yr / 136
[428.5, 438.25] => -0.52 yr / 140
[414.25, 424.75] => -0.42 yr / 138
